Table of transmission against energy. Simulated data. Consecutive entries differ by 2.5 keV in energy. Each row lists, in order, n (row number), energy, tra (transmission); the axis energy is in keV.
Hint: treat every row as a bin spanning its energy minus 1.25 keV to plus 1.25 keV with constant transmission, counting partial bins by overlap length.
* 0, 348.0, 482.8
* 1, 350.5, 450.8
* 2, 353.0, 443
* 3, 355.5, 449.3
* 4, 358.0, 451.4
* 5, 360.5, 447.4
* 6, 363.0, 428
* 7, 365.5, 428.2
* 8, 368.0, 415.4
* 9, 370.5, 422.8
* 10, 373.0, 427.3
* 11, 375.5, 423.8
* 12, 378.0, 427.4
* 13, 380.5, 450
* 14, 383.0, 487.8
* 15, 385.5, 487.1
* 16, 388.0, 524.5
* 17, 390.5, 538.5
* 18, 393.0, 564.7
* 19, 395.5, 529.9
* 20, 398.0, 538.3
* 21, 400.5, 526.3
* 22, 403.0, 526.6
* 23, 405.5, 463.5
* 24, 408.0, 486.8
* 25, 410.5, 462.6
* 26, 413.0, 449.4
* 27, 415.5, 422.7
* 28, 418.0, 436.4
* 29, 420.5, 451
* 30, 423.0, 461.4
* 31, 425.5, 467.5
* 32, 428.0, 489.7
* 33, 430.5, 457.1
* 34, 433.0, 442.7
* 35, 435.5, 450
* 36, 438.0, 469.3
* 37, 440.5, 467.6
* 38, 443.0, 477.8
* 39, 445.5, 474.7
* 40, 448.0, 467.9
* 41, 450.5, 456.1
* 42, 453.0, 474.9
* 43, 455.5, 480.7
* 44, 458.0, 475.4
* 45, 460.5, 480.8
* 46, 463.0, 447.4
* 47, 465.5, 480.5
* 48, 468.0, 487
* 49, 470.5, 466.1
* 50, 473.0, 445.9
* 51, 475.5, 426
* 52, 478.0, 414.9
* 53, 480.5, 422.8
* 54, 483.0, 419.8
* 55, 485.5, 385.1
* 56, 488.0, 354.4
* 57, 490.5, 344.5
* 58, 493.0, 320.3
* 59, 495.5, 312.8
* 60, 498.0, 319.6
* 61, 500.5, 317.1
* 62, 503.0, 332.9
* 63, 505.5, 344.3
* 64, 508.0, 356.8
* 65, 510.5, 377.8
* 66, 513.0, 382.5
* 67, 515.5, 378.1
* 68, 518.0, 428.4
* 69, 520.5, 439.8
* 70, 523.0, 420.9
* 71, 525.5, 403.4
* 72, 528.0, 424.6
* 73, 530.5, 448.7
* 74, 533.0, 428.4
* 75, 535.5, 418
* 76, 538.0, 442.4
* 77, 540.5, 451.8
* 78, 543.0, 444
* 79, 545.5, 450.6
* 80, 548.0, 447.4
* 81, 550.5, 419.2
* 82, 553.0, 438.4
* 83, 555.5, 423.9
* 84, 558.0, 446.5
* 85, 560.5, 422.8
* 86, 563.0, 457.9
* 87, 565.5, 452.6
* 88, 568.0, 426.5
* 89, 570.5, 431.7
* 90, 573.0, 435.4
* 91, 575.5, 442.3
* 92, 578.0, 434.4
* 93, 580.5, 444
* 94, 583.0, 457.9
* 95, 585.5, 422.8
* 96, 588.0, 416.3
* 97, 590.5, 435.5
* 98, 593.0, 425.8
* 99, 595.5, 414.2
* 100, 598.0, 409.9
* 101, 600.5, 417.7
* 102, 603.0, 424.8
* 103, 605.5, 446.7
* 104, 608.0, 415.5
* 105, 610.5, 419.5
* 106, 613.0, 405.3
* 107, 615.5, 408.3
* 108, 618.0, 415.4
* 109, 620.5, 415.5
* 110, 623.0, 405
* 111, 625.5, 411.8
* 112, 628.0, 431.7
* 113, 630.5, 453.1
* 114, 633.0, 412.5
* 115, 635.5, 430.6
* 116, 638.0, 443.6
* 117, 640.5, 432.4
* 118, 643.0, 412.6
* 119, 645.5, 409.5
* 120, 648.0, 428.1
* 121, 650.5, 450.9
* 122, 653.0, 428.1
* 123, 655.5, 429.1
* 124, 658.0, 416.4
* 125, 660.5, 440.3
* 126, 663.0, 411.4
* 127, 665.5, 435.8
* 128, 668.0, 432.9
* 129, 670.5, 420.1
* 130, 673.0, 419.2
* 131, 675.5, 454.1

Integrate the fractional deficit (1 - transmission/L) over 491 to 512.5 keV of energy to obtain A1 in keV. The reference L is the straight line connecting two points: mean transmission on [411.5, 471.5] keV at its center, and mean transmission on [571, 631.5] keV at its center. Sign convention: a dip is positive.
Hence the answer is 5.4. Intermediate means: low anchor 464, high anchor 425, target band 337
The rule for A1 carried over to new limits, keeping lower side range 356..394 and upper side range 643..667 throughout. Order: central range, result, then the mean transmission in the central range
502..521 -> 2.8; 378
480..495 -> 2.6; 369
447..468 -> -1.0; 471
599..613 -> 0.3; 423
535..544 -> 0.0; 441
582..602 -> 0.5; 425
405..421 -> 0.1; 453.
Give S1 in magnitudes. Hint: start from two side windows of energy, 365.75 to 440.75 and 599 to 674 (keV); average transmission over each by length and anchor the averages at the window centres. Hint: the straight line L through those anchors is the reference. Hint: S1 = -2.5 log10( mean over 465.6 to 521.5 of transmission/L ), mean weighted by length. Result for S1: 0.17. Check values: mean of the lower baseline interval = 472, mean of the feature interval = 387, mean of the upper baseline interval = 424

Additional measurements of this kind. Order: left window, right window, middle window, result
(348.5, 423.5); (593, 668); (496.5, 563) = 0.08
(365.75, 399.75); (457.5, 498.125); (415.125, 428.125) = 0.00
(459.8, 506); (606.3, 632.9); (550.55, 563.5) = -0.07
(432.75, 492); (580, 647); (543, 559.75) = -0.01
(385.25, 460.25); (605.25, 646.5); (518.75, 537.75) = 0.06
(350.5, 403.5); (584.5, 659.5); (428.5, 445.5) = -0.01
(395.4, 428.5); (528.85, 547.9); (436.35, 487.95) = 0.02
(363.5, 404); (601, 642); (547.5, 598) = 0.00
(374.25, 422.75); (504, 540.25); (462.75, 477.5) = -0.04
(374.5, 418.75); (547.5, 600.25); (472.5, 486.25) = 0.11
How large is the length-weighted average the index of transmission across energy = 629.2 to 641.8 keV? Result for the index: 434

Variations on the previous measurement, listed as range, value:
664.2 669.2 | 434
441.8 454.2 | 470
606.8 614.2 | 413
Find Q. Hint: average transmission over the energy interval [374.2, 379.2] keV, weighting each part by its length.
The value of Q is 426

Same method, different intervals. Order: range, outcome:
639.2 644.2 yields 423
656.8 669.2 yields 427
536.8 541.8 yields 447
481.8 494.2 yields 365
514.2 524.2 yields 417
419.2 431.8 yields 465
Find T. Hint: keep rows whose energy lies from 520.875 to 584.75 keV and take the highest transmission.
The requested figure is 457.9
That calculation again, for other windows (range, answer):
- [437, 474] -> 487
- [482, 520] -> 428.4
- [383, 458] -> 564.7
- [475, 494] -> 426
